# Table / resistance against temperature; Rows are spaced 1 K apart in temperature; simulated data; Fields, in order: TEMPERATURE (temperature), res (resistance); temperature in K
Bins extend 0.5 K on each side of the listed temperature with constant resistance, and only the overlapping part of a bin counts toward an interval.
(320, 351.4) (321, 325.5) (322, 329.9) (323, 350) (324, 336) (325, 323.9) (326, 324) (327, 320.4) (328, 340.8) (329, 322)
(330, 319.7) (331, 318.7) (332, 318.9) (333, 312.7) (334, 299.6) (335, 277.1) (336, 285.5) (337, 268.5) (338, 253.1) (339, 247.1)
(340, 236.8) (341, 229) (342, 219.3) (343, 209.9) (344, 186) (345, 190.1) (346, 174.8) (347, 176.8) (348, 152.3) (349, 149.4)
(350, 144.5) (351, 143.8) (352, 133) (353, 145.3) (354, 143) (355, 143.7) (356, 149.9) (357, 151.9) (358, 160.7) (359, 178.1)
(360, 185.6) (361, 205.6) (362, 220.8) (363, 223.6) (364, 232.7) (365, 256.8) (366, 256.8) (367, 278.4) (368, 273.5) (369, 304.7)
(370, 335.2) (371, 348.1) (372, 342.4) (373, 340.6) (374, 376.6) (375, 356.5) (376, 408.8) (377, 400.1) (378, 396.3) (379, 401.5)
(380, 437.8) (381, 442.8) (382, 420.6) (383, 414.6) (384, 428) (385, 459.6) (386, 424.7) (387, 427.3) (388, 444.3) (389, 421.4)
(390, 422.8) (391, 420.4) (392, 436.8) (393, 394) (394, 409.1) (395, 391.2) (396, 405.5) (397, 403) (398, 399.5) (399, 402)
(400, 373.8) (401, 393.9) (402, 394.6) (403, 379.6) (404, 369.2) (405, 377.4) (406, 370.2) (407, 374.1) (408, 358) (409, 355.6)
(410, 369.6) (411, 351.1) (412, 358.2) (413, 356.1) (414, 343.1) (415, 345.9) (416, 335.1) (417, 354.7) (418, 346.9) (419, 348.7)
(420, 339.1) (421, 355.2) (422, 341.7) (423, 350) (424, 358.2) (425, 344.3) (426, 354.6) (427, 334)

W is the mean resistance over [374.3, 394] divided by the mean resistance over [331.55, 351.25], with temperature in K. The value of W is 1.9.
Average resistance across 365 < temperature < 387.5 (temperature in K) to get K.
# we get 373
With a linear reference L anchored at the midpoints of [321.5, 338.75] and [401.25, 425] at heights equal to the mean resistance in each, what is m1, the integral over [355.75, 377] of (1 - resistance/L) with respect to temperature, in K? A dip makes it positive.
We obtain 4.0 K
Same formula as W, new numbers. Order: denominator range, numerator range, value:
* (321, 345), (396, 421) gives 1.28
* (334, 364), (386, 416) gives 1.99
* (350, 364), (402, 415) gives 2.15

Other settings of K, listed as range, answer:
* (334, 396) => 291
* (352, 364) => 174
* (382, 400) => 417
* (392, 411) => 385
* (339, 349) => 197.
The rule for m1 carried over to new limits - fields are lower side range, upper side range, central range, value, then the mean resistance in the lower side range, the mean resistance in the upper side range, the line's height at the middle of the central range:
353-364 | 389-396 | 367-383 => -4.3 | 177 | 413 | 292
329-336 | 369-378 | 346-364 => 9.1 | 307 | 362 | 337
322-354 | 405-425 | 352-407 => -5.0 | 248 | 354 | 305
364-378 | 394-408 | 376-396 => -3.5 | 328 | 387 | 358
